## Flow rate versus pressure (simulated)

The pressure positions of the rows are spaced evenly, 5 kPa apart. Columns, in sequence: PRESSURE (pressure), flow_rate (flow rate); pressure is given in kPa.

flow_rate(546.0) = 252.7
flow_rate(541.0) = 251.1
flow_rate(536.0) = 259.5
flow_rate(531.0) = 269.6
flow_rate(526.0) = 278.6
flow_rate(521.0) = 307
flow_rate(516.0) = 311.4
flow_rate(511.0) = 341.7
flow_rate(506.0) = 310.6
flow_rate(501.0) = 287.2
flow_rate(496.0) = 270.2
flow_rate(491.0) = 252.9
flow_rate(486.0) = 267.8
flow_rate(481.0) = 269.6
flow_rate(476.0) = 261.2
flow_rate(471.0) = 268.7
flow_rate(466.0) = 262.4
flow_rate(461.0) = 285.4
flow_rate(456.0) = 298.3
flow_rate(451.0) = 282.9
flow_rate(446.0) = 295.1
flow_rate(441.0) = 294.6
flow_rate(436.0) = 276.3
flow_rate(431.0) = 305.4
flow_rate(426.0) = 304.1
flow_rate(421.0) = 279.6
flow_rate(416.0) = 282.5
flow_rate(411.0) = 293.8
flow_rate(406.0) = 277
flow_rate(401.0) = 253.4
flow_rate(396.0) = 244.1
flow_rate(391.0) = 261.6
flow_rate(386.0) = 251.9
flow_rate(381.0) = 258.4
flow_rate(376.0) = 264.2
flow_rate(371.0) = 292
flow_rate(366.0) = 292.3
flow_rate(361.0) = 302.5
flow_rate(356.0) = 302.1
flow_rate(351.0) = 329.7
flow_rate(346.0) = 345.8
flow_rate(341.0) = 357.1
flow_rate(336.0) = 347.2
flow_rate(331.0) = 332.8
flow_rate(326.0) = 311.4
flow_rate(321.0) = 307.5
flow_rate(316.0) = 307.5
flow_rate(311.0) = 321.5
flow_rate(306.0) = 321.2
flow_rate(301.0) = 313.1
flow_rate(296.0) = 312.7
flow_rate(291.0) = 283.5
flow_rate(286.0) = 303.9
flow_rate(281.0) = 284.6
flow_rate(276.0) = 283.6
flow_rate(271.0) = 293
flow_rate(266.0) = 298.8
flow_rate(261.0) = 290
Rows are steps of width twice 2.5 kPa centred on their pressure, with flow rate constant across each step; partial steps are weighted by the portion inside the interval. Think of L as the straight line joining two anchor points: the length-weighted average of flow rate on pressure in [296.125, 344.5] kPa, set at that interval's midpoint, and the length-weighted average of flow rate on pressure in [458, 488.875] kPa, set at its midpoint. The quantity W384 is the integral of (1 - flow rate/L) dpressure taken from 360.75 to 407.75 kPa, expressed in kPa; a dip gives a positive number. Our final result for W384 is 5.2 kPa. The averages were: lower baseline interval 324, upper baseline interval 269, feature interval 268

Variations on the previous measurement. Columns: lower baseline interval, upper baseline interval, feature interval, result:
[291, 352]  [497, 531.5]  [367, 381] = 1.83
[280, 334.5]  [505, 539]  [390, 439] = 3.97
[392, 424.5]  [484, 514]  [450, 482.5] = 0.88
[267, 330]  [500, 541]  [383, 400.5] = 2.73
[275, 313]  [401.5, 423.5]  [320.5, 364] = -4.81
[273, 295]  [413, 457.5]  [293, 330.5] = -3.04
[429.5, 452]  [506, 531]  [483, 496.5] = 1.68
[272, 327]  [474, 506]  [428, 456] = -1.20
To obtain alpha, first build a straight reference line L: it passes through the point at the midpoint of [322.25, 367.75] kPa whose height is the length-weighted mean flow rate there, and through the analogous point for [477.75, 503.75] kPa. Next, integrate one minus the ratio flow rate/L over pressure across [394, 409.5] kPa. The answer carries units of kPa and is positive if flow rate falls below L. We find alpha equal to 2.2 kPa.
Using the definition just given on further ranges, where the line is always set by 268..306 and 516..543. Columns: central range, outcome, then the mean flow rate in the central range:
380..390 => 1.2 kPa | 256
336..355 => -3.1 kPa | 341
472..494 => 1.4 kPa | 263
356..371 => -0.3 kPa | 297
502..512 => -1.4 kPa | 318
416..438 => -0.4 kPa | 291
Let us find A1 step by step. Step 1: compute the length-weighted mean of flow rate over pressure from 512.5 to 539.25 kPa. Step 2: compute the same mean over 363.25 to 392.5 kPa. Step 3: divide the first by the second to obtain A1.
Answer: 1.06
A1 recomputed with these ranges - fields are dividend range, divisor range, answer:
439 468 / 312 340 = 0.89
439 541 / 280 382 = 0.91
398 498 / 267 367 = 0.89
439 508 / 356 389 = 1.00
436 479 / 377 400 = 1.10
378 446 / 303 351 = 0.84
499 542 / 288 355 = 0.91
